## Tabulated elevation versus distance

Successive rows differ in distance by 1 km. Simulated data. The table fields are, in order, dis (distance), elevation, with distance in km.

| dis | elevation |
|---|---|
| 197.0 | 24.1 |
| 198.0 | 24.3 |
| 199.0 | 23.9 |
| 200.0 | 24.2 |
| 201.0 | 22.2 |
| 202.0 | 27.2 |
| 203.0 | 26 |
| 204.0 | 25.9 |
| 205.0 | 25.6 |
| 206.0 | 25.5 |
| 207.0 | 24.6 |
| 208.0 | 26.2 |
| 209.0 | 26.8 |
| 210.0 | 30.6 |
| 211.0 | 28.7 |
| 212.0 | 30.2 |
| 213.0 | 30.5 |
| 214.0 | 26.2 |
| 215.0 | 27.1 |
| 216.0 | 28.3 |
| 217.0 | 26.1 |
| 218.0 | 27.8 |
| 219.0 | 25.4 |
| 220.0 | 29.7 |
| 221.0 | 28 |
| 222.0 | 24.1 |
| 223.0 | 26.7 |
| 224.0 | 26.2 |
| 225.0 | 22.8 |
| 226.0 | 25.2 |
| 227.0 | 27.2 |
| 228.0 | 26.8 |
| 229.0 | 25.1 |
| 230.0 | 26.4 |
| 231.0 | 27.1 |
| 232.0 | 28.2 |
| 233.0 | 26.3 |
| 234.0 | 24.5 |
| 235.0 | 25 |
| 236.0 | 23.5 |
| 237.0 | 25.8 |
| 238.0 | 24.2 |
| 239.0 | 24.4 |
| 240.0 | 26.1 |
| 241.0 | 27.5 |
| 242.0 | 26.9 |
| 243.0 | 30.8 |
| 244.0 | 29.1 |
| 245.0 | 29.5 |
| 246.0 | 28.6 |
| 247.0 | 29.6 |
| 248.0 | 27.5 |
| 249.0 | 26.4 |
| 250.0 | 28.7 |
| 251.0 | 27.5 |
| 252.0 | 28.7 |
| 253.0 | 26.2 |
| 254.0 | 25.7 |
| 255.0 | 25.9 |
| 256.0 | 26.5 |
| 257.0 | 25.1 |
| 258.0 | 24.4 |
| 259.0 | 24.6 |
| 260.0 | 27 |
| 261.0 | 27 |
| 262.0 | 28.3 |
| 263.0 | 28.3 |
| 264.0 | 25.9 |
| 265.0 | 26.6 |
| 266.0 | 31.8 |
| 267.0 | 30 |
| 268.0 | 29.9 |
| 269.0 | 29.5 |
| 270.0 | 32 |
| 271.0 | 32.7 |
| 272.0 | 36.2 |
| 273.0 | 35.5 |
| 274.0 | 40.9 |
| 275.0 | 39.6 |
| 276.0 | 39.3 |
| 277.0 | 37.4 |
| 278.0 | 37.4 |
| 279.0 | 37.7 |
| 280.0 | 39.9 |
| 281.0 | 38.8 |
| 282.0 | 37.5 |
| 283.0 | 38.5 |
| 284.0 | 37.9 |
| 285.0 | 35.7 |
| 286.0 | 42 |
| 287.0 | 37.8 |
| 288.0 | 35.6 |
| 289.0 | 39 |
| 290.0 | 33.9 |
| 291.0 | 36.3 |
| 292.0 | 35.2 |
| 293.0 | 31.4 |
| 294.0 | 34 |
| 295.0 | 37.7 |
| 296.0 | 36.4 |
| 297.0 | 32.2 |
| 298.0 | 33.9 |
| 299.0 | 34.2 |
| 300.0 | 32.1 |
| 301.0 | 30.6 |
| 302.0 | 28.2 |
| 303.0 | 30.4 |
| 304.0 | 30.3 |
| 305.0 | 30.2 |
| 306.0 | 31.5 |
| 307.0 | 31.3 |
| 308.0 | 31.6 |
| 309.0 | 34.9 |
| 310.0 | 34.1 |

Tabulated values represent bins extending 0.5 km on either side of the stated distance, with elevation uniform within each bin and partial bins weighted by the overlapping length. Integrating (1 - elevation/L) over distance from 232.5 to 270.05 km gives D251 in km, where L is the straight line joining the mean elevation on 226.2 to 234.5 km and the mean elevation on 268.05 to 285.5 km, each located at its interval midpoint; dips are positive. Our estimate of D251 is 4.5 km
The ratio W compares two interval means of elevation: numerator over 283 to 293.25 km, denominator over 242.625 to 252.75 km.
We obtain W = 1.29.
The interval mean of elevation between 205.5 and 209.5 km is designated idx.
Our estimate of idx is 25.8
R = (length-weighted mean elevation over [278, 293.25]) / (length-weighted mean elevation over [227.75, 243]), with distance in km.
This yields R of 1.4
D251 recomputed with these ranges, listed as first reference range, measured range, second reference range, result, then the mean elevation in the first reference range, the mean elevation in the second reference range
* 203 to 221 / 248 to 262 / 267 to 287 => 2.89 km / 27.3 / 36.6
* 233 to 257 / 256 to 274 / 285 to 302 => 0.54 km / 26.8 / 35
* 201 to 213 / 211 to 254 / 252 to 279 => 2.39 km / 27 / 30.6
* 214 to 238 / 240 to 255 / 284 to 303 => 0.51 km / 26.2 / 34.8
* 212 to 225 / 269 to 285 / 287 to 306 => -2.61 km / 27.1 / 33.5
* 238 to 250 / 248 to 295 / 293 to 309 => -3.84 km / 27.7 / 32.4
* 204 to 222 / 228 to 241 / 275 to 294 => 1.99 km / 27.4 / 37.3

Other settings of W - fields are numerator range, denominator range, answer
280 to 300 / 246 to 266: 1.34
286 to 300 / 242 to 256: 1.27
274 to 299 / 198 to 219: 1.39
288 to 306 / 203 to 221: 1.22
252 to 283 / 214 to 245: 1.20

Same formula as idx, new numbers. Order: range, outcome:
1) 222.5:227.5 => 25.6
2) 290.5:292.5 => 35.8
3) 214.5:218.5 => 27.3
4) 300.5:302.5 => 29.4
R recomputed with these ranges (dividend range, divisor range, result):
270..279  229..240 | 1.45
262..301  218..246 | 1.32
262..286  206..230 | 1.29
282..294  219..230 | 1.40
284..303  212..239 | 1.32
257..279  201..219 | 1.17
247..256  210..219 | 0.97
